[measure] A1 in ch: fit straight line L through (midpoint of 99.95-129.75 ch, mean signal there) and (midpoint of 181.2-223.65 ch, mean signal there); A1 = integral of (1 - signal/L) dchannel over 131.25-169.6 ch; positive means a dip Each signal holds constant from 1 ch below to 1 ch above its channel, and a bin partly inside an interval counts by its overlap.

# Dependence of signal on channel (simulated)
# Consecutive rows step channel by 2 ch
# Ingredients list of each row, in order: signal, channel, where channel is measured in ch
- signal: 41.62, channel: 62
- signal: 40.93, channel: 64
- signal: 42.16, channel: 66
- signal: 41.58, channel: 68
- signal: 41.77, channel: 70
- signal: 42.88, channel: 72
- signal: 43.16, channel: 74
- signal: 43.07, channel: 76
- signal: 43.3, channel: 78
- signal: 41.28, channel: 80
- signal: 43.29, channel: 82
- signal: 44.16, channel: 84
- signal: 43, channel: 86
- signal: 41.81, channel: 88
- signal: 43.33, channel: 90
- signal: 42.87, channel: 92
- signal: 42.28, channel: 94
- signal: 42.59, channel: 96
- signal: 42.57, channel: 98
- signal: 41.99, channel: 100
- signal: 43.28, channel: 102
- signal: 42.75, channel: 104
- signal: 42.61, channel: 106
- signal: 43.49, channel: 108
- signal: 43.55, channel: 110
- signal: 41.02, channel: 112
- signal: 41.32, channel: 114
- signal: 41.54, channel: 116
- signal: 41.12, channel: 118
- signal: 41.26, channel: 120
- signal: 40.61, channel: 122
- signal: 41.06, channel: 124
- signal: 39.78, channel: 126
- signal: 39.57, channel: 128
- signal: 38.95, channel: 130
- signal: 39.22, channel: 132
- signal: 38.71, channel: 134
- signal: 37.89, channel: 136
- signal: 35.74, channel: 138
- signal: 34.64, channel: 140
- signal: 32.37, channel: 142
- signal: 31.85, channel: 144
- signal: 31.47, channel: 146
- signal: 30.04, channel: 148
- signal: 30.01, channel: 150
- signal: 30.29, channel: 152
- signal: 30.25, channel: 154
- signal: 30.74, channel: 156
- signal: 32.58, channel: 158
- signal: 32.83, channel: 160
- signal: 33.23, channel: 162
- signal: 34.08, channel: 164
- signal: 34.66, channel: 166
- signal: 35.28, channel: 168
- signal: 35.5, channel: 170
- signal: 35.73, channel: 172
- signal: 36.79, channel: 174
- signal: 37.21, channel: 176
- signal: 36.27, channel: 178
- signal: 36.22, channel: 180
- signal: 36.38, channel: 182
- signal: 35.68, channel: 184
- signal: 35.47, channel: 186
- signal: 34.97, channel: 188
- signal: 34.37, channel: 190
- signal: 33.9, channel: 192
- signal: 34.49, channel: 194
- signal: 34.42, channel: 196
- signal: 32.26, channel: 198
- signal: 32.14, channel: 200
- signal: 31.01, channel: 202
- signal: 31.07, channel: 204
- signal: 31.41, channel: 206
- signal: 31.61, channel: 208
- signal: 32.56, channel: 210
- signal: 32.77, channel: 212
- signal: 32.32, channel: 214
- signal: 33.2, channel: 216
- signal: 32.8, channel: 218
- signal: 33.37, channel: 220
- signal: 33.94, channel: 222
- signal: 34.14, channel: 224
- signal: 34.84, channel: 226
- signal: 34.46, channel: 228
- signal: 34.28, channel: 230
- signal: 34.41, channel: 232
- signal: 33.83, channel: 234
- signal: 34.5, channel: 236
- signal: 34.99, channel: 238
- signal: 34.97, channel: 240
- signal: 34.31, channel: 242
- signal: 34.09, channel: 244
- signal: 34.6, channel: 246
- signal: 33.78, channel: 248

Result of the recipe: 4.8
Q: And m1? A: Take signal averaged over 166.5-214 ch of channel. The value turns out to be 34.2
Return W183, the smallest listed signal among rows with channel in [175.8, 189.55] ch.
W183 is 34.97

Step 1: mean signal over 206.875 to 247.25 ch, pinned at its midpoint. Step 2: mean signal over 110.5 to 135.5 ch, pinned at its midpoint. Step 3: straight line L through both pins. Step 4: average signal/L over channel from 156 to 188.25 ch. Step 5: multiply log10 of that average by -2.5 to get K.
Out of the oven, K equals 0.07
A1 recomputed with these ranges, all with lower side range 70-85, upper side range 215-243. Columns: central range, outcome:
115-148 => 1.8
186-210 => 2.0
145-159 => 2.8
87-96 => -0.1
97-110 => -0.4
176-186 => 0.2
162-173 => 0.8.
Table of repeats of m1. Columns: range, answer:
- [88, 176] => 37.7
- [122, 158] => 35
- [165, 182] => 36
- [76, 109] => 42.8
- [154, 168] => 33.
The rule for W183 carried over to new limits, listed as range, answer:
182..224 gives 31.01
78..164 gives 30.01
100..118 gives 41.02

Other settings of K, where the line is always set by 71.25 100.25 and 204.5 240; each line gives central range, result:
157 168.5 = 0.117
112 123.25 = -0.014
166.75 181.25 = 0.020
